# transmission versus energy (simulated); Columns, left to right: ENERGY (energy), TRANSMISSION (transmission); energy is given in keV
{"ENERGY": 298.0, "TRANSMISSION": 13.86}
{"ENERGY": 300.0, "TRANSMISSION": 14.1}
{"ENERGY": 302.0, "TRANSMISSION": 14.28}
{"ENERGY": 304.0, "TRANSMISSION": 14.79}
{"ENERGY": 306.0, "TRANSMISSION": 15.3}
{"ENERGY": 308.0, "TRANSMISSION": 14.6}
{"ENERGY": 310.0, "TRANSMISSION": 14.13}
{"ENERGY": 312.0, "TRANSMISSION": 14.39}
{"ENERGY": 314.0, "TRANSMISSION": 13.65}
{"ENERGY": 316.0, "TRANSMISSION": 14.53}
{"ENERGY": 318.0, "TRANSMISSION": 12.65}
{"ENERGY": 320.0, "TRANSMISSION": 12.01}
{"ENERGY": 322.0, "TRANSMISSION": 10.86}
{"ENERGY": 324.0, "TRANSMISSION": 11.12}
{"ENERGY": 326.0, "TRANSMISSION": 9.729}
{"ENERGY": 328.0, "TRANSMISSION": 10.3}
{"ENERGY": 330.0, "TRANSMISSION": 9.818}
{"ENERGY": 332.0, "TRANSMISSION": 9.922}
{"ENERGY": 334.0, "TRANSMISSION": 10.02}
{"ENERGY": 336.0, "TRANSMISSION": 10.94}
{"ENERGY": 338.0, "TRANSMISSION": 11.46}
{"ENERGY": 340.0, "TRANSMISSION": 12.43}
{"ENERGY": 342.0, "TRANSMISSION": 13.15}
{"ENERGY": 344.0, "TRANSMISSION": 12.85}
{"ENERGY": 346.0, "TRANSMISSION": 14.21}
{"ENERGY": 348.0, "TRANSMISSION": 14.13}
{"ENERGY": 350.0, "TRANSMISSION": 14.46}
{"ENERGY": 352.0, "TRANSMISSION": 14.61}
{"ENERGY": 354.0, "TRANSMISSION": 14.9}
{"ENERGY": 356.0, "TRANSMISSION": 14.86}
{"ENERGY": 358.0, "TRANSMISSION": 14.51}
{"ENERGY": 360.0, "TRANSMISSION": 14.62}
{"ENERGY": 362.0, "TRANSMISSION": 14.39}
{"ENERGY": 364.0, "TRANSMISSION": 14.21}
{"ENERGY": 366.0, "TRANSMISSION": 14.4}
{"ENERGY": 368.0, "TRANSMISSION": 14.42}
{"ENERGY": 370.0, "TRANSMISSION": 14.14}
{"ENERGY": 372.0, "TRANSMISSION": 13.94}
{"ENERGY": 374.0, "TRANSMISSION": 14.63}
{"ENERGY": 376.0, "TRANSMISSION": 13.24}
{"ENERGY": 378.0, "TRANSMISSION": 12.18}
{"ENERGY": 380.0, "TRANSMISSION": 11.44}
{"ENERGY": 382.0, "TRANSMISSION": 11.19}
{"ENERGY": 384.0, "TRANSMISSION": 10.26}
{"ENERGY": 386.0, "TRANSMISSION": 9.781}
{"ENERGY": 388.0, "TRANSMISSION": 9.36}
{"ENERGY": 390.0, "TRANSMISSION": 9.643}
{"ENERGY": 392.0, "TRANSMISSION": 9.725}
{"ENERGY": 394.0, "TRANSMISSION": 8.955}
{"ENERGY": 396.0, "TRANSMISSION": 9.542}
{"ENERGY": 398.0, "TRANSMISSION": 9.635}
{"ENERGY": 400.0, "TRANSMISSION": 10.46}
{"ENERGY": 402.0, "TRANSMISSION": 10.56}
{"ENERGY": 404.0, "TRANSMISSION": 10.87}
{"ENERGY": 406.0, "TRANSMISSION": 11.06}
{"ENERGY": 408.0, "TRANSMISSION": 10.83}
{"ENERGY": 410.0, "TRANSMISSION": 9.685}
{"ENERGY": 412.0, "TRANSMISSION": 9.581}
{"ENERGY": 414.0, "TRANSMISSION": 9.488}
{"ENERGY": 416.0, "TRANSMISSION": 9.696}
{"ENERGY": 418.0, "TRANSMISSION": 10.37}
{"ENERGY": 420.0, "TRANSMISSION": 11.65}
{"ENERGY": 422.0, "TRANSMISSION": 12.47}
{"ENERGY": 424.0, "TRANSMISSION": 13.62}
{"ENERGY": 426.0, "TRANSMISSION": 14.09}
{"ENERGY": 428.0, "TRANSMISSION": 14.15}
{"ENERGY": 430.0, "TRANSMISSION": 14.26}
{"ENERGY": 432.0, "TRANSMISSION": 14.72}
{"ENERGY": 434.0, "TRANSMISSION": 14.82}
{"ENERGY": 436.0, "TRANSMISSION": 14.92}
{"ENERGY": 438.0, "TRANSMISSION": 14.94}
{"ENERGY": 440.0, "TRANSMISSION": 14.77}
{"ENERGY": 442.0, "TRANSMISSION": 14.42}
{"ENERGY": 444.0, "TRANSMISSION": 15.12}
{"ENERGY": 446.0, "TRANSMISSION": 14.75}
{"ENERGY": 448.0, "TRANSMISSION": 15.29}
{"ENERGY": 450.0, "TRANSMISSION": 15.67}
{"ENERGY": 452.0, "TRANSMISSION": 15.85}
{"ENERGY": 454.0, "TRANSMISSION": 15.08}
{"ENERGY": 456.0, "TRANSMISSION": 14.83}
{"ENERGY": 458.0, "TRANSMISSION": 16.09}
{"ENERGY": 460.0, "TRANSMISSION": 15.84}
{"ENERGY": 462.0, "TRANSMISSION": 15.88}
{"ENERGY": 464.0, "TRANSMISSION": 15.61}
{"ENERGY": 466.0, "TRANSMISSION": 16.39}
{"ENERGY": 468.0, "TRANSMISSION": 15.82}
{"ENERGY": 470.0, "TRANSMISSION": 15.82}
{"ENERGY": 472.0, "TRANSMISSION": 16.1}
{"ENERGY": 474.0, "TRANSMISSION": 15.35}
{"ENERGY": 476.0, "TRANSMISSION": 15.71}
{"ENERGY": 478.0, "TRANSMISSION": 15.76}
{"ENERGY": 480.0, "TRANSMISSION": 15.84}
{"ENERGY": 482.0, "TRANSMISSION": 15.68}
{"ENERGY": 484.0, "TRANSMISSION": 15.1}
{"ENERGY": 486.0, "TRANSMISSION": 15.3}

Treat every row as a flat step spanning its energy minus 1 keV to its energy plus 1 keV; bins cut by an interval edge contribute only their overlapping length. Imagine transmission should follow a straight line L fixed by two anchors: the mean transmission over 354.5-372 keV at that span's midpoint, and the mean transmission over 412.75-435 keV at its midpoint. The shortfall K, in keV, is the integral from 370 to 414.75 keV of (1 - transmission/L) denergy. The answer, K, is 9.1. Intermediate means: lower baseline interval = 14.4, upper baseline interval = 12.6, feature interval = 10.8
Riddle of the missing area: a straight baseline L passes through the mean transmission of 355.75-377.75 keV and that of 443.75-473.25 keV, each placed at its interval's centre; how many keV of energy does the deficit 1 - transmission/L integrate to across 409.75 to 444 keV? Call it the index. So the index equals 5.0 keV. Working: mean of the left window 14.2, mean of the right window 15.6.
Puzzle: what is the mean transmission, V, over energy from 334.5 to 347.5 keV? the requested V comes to 12.5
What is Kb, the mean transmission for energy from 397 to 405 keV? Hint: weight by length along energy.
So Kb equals 10.4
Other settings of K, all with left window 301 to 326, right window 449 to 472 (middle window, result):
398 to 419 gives 6.58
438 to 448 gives 0.40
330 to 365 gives 1.91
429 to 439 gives 0.38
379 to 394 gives 4.56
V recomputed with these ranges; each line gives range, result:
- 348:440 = 12.4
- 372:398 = 10.9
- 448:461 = 15.5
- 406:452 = 13.2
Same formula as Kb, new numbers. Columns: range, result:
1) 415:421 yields 10.6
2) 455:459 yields 15.5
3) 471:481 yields 15.8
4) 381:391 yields 10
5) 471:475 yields 15.7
